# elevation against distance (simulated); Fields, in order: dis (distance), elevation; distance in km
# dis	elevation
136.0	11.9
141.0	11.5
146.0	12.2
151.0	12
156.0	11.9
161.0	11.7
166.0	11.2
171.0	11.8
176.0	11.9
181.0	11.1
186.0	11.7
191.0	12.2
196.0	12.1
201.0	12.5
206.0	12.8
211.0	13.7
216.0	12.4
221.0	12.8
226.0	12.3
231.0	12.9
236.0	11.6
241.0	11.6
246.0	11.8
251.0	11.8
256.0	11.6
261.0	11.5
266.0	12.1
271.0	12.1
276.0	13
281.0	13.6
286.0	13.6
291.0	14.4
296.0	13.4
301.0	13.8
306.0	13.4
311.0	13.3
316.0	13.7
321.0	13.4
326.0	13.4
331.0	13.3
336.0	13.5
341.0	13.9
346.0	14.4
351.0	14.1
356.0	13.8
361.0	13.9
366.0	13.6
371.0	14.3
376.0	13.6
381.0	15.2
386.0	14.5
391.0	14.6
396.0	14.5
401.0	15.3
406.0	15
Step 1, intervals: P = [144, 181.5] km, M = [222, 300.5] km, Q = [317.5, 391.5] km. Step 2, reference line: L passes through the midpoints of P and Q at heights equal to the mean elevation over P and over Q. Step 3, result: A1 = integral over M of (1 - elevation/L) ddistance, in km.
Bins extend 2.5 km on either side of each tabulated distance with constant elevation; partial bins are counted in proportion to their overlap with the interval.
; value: 2.2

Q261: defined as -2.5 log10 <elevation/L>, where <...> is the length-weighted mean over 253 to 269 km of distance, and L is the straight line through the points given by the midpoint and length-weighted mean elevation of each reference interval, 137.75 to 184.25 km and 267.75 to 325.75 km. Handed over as 0.11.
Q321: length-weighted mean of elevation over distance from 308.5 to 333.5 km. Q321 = 13.4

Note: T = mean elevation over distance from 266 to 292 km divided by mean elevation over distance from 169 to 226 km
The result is 1.07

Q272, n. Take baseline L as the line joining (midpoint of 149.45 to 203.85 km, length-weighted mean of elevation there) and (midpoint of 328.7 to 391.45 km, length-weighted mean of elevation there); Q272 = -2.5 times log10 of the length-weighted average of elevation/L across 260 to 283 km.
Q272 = 0.04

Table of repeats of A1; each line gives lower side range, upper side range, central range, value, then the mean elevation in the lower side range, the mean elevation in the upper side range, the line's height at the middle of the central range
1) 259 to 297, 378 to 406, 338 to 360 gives 0.1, 13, 14.8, 14.1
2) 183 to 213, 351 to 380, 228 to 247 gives 1.2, 12.5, 13.9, 12.8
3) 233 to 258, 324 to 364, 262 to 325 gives -2.7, 11.7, 13.8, 12.7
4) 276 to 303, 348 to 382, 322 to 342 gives 0.6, 13.7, 14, 13.9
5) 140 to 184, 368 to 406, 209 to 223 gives -0.6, 11.7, 14.6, 12.4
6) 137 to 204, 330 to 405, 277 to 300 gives -0.8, 11.8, 14.2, 13.3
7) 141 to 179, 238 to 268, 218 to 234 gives -1.2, 11.8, 11.7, 11.7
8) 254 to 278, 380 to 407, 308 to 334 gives -0.3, 12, 14.8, 13.2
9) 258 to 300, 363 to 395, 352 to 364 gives 0.1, 13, 14.3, 14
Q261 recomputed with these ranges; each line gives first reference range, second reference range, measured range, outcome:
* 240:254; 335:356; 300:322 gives -0.025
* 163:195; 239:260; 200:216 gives -0.112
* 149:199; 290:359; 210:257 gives 0.025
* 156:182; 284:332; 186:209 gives -0.031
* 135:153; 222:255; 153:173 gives 0.025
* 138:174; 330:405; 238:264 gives 0.105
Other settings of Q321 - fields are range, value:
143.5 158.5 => 12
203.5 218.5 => 13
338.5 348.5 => 14.2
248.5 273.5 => 11.8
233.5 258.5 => 11.7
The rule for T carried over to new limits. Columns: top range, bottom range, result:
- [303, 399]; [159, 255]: 1.15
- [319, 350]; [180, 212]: 1.11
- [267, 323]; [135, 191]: 1.14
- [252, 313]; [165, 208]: 1.08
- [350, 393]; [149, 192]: 1.21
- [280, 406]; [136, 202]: 1.18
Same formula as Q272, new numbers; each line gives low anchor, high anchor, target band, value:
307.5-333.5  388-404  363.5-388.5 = 0.015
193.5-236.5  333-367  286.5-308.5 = -0.028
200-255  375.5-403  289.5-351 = 0.002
